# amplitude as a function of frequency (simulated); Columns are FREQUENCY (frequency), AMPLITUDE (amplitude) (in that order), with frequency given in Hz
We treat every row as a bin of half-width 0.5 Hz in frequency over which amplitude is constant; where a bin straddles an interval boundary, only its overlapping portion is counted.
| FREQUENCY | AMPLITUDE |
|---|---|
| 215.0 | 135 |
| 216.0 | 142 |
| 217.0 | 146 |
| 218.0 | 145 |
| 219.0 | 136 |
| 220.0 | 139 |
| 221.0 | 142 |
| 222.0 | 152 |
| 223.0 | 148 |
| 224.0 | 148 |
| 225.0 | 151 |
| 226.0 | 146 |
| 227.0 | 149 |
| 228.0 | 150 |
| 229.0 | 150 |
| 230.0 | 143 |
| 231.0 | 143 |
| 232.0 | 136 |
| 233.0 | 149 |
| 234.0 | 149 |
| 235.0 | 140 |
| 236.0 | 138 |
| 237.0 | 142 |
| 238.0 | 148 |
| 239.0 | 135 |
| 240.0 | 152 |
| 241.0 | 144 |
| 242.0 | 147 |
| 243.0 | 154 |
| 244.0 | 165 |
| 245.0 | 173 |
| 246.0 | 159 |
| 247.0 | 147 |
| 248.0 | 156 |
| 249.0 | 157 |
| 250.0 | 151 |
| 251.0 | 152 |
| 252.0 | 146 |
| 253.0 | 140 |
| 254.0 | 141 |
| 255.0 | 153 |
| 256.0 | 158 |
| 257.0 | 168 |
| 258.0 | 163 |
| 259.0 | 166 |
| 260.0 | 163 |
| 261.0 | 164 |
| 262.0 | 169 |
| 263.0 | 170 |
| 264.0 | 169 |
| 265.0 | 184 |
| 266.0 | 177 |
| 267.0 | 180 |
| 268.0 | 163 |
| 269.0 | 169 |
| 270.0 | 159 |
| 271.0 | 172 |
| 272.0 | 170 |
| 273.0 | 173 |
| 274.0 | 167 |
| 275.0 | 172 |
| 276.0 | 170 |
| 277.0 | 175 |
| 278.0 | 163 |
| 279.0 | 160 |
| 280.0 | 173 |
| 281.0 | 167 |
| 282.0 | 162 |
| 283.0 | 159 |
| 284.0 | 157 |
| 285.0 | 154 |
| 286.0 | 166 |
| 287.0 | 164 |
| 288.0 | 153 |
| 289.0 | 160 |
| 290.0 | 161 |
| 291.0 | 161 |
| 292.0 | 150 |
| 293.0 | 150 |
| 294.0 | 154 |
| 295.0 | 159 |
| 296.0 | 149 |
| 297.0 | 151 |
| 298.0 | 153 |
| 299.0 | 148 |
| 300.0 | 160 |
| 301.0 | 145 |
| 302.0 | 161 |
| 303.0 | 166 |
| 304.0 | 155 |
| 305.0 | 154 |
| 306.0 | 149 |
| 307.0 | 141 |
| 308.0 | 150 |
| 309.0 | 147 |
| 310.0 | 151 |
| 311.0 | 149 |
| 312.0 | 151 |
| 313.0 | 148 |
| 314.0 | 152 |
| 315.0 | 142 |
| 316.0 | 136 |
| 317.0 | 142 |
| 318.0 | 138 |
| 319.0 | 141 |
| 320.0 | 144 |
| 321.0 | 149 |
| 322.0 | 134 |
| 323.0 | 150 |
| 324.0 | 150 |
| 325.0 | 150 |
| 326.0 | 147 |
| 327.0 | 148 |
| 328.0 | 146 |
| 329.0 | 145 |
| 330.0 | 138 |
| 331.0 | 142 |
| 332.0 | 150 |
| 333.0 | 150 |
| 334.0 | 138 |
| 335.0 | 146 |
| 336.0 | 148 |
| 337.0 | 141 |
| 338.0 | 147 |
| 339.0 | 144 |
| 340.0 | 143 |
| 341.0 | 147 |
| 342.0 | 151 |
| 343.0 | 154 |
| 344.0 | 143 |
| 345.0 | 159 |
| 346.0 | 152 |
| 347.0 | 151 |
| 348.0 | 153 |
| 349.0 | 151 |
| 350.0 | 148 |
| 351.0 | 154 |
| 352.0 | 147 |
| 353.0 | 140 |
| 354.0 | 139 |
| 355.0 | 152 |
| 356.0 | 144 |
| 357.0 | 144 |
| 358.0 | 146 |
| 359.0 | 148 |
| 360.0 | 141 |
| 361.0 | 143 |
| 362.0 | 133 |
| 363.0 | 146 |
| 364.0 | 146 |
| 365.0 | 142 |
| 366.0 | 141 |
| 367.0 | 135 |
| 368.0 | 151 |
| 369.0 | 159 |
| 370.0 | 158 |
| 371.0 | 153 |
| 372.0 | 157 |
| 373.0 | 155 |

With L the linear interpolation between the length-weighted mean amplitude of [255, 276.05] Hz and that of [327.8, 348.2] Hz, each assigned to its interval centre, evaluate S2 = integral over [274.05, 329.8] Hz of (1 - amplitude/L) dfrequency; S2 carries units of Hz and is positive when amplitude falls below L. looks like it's 1.6 Hz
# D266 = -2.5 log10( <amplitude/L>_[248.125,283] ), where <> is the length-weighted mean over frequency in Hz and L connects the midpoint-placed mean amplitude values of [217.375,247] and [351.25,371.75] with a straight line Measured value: -0.120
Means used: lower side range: 147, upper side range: 146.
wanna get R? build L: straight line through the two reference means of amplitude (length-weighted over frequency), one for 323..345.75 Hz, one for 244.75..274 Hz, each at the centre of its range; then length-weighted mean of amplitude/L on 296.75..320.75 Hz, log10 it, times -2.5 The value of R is 0.02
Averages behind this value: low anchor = 162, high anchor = 147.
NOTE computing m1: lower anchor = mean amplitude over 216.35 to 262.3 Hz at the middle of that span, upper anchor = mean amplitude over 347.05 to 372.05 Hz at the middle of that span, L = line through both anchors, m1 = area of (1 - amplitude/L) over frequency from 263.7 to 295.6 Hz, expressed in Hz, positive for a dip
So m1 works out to -3.4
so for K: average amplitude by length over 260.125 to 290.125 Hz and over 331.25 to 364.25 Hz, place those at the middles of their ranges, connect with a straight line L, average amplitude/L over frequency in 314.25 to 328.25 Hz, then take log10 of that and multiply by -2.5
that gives 0.07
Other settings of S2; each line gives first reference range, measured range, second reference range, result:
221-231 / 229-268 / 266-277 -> 0.98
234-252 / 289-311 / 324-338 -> -0.88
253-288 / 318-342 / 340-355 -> 1.20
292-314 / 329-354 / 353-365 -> -0.17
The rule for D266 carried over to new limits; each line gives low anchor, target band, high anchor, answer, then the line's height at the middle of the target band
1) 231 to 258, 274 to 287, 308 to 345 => -0.12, 148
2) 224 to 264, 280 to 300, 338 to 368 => -0.05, 150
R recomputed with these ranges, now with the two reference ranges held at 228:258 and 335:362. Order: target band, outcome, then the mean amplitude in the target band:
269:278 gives -0.14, 169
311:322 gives 0.03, 144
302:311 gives -0.03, 152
